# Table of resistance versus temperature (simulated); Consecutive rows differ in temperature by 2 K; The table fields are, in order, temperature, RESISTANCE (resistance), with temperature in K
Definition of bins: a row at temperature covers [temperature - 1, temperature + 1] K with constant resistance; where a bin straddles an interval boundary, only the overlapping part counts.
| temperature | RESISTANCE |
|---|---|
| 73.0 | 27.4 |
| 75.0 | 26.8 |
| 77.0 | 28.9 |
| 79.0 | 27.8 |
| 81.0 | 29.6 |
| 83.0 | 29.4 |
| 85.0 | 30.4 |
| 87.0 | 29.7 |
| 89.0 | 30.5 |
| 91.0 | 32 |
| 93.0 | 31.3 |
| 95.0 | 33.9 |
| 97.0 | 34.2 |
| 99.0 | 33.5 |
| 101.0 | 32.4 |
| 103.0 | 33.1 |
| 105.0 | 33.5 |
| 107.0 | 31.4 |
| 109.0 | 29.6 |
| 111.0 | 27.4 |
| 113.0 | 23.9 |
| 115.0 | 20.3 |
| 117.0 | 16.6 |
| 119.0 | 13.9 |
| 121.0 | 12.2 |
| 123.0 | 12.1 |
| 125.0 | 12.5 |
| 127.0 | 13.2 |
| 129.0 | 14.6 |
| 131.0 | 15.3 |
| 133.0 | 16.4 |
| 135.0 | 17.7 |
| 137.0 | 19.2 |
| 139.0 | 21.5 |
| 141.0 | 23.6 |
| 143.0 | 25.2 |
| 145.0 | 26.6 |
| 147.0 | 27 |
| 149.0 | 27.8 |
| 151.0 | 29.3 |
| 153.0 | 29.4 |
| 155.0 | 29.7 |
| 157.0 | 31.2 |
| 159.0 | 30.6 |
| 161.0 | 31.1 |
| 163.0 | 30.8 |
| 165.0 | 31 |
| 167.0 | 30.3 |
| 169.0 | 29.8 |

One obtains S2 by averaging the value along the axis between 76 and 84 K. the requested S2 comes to 28.9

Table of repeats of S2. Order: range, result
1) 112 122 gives 17.4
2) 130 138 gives 17.1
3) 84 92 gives 30.6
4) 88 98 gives 32.4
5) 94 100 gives 33.9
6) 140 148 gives 25.6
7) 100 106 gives 33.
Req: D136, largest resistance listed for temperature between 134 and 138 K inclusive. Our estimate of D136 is 19.2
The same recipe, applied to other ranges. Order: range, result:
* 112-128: 23.9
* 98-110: 33.5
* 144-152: 29.3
